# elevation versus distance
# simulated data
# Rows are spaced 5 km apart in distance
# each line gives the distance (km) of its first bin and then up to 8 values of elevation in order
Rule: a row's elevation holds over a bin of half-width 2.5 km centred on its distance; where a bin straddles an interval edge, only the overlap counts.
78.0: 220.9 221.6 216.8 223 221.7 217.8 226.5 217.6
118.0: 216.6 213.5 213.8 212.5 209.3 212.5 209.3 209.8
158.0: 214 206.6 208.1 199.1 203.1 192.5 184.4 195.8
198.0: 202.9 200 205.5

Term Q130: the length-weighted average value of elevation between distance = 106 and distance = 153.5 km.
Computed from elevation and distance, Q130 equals 214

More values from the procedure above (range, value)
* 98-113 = 221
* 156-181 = 206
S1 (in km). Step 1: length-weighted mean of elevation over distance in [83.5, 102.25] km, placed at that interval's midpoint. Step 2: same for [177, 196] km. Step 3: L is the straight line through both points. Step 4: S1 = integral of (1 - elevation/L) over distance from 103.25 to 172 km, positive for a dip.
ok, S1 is -1.8 km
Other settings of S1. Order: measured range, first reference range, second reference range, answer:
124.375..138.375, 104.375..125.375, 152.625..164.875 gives 0.2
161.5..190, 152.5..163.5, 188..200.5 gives 0.7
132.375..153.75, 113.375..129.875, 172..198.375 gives -0.2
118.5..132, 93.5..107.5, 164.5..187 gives 0.0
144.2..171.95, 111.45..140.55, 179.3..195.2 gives -1.0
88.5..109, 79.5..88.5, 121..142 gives -0.4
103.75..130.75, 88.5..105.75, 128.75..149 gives -0.2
